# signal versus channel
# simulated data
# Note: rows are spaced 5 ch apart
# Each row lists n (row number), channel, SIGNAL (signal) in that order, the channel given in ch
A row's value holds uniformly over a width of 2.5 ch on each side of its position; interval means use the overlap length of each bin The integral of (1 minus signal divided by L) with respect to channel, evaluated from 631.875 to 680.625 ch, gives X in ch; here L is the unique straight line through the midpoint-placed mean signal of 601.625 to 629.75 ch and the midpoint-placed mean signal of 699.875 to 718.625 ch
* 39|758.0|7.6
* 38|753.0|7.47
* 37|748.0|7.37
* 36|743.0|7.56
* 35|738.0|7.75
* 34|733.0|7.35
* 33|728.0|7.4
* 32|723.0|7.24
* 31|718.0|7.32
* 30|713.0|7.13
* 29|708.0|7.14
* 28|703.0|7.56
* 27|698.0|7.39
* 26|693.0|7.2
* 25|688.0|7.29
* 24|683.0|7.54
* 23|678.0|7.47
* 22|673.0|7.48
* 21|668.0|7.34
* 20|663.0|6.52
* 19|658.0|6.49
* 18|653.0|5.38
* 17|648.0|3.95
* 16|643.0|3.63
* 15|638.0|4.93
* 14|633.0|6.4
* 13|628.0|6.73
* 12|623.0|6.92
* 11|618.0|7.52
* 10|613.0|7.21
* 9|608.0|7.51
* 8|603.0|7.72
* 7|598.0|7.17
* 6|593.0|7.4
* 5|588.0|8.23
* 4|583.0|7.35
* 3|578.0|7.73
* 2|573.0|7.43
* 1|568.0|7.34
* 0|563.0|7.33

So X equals 8.9 ch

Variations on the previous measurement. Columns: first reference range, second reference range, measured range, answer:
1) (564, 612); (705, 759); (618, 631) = 1.0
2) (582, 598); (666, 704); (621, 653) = 9.0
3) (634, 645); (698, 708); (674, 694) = -2.6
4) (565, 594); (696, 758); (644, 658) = 4.9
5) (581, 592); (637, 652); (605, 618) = -2.5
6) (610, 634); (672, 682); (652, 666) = 2.1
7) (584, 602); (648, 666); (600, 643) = 1.1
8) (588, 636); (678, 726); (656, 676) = 0.8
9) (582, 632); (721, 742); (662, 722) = 0.9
